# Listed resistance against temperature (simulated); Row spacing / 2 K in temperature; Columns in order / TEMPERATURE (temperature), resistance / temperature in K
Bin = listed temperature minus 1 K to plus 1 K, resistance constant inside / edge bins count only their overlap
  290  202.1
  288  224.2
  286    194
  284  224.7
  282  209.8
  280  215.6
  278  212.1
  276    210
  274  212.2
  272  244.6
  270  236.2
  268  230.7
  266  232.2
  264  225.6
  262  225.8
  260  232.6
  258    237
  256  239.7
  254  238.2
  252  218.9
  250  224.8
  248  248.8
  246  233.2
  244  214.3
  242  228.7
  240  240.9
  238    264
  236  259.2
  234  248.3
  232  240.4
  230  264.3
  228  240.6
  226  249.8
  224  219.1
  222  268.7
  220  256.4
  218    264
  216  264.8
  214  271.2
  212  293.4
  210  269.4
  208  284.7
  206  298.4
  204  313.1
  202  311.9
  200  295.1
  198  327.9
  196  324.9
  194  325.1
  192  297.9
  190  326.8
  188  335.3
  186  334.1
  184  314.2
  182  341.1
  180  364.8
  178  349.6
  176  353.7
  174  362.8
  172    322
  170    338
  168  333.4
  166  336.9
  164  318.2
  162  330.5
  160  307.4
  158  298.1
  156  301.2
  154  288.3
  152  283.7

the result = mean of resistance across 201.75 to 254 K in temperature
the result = 256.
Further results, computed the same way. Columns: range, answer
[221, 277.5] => 237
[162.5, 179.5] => 340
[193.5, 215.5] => 300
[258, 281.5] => 225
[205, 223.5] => 273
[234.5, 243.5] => 246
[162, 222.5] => 314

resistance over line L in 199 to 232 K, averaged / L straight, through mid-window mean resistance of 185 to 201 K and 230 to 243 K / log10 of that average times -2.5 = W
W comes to 0.046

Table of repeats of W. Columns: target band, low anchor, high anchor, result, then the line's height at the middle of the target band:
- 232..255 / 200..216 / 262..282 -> 0.07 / 253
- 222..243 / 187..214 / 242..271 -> 0.07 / 264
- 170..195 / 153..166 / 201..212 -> -0.11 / 303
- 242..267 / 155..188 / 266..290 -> 0.06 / 244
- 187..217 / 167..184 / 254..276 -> 0.03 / 310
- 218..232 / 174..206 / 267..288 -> 0.14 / 284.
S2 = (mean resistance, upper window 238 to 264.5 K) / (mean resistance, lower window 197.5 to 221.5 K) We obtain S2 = 0.81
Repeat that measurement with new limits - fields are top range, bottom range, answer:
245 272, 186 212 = 0.75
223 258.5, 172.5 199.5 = 0.72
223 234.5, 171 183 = 0.70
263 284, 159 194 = 0.67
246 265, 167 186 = 0.68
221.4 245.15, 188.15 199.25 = 0.76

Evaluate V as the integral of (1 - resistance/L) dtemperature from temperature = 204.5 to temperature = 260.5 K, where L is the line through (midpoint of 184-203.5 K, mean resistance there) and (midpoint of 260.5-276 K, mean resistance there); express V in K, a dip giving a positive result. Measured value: 4.28 K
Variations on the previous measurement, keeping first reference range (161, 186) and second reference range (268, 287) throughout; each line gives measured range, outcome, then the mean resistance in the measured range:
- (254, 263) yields 0.2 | 234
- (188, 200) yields -0.2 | 320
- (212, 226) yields 1.3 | 259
